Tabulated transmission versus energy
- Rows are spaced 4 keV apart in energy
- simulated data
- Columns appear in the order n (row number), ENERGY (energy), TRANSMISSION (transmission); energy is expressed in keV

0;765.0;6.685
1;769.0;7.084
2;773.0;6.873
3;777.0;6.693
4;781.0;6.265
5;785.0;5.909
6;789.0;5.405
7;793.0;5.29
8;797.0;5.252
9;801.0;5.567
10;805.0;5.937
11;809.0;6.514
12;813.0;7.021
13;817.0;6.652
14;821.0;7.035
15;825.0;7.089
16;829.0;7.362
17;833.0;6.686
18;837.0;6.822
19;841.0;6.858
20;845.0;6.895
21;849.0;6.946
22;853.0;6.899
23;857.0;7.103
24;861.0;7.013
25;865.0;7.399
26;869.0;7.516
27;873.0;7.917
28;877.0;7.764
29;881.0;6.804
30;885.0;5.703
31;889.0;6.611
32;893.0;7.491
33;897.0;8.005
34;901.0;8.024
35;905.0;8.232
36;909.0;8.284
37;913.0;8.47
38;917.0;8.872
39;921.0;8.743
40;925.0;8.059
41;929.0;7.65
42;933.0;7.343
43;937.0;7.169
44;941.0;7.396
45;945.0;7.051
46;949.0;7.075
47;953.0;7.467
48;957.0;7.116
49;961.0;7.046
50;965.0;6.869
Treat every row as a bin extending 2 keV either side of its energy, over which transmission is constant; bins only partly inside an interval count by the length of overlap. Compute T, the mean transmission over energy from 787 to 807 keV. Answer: 5.49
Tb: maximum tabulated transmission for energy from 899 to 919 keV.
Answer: 8.872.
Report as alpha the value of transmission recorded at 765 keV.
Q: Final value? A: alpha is 6.685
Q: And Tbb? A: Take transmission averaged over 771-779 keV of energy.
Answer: 6.78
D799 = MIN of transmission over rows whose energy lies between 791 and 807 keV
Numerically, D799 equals 5.252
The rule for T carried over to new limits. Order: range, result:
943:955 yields 7.2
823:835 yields 7.05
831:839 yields 6.75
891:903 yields 7.84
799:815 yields 6.26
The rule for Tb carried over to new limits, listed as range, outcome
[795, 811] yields 6.514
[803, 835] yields 7.362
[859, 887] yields 7.917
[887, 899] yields 8.005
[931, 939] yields 7.343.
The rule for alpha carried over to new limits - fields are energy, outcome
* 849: 6.946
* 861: 7.013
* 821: 7.035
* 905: 8.232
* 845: 6.895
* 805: 5.937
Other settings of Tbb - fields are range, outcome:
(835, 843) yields 6.84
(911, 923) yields 8.7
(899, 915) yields 8.25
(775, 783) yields 6.48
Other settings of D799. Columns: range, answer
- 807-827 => 6.514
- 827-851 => 6.686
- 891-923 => 7.491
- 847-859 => 6.899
